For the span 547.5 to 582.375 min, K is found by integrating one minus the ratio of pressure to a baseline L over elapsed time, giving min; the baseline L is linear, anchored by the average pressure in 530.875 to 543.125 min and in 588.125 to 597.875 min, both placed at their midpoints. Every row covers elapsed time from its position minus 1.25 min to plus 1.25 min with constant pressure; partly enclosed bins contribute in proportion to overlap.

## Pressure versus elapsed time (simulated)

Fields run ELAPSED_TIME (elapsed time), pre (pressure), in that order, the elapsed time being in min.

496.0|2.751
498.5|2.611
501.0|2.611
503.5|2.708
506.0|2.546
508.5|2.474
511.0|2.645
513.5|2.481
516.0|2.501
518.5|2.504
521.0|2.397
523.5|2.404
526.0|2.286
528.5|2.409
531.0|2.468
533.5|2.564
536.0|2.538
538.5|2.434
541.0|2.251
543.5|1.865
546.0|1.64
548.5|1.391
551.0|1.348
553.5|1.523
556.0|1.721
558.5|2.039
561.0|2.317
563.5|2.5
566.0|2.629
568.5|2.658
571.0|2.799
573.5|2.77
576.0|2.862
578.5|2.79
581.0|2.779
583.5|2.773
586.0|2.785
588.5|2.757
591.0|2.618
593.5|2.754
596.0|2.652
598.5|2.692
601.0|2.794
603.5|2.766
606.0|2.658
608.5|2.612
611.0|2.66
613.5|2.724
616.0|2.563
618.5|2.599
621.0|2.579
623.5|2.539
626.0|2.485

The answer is 3.5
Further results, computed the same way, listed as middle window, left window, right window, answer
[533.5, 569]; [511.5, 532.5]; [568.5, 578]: 7.7 min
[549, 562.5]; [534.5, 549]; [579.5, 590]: 3.1 min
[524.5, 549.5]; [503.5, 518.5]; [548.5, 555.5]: -4.5 min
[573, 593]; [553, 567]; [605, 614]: -3.2 min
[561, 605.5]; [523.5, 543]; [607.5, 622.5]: -3.2 min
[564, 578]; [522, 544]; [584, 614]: -0.9 min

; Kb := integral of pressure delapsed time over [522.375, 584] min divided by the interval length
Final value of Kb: 2.3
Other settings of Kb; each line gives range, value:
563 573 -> 2.67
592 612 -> 2.7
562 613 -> 2.71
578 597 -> 2.74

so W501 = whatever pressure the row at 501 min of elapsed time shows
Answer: 2.611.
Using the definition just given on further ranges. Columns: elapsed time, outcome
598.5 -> 2.692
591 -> 2.618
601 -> 2.794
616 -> 2.563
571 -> 2.799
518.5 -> 2.504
